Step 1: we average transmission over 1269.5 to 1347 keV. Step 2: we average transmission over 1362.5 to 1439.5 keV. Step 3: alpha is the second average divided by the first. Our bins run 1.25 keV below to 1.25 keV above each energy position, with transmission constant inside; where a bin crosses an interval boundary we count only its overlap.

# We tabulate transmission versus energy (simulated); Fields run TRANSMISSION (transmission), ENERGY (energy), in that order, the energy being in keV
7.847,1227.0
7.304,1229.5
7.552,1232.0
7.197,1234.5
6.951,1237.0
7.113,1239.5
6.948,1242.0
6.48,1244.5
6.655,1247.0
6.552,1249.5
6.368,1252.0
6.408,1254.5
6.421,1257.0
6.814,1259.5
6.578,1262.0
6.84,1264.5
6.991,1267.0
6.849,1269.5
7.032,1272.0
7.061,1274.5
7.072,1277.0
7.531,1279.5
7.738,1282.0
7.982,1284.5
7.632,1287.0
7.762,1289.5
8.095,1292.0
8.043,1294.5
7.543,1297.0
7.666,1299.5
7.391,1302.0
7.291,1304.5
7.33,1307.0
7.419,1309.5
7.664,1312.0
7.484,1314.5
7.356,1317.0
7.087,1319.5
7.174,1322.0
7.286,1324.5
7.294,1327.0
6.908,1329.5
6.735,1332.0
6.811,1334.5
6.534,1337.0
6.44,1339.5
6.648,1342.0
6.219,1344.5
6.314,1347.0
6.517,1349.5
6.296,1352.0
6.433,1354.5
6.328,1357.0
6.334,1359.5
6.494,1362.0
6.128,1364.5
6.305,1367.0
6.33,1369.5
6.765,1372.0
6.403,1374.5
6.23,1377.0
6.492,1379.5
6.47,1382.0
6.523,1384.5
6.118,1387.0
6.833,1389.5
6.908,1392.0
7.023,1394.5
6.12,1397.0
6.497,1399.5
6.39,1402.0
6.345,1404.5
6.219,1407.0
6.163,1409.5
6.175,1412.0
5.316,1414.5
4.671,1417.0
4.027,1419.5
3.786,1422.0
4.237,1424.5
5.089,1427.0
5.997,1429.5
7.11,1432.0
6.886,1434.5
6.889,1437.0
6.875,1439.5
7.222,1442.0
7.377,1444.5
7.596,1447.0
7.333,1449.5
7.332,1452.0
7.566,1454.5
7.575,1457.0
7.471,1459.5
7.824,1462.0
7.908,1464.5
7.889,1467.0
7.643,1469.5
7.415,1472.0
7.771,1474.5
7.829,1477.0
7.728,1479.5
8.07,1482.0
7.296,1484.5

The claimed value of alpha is 0.84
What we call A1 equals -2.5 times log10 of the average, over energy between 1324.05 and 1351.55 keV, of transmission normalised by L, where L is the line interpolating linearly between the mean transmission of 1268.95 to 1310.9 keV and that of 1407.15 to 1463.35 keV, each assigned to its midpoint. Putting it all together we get 0.074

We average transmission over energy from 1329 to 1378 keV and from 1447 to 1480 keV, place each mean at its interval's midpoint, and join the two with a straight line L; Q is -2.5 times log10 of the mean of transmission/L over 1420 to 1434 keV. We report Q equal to 0.35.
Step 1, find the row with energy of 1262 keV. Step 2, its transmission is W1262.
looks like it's 6.578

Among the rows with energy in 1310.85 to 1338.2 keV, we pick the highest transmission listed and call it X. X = 7.664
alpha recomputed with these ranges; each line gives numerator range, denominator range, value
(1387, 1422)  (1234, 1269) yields 0.89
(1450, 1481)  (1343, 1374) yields 1.20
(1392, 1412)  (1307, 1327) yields 0.87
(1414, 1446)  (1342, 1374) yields 0.91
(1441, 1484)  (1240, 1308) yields 1.07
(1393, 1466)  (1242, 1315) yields 0.90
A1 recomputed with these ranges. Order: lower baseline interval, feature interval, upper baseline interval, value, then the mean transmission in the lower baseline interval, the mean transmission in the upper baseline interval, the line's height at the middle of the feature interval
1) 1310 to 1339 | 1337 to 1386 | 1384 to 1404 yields 0.07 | 7.11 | 6.54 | 6.81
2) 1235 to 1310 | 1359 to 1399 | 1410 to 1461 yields 0.02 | 7.15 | 6.33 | 6.62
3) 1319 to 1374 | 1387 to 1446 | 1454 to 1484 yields 0.19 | 6.6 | 7.72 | 7.24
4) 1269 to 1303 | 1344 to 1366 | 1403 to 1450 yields 0.08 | 7.54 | 6.05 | 6.81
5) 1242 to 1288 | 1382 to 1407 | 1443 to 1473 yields 0.13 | 6.94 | 7.58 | 7.37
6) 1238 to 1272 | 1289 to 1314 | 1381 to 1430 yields -0.18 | 6.71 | 5.84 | 6.44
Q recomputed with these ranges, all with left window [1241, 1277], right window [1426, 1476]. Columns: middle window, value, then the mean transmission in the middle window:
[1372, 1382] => 0.099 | 6.44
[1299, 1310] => -0.084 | 7.4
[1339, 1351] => 0.087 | 6.42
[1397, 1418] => 0.188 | 6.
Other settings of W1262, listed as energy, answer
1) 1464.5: 7.908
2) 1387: 6.118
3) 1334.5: 6.811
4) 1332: 6.735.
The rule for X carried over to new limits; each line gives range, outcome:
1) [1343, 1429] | 7.023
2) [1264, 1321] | 8.095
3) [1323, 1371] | 7.294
